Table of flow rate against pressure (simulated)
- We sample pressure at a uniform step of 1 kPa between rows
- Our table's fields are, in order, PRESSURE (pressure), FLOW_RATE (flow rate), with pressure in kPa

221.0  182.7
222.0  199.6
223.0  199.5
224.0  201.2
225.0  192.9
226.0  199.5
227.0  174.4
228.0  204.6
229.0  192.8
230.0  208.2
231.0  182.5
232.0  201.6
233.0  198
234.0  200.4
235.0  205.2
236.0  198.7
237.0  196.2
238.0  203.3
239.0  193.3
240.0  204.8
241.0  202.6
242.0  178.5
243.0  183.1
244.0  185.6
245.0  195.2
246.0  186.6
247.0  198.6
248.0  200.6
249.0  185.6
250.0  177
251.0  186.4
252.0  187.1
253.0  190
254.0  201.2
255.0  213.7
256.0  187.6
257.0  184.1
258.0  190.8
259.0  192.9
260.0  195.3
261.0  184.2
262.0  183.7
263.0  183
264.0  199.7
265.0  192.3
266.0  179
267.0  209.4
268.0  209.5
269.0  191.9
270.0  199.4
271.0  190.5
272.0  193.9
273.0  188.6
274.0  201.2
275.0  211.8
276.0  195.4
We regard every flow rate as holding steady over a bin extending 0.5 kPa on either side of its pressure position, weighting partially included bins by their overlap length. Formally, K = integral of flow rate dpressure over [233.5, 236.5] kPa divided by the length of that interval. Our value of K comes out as 201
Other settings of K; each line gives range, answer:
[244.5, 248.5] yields 195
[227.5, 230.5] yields 202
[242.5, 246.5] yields 188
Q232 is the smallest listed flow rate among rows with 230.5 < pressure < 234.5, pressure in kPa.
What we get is 182.5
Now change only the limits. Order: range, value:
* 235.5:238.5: 196.2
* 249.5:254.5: 177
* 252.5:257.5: 184.1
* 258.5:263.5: 183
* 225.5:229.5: 174.4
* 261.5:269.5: 179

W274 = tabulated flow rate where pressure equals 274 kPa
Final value 201.2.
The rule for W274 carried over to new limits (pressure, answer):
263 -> 183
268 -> 209.5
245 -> 195.2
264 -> 199.7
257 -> 184.1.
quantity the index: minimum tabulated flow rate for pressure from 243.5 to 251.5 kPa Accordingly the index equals 177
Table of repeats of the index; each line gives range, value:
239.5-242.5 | 178.5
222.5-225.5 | 192.9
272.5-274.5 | 188.6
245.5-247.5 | 186.6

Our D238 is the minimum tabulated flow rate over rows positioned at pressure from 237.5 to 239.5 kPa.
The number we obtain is 193.3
